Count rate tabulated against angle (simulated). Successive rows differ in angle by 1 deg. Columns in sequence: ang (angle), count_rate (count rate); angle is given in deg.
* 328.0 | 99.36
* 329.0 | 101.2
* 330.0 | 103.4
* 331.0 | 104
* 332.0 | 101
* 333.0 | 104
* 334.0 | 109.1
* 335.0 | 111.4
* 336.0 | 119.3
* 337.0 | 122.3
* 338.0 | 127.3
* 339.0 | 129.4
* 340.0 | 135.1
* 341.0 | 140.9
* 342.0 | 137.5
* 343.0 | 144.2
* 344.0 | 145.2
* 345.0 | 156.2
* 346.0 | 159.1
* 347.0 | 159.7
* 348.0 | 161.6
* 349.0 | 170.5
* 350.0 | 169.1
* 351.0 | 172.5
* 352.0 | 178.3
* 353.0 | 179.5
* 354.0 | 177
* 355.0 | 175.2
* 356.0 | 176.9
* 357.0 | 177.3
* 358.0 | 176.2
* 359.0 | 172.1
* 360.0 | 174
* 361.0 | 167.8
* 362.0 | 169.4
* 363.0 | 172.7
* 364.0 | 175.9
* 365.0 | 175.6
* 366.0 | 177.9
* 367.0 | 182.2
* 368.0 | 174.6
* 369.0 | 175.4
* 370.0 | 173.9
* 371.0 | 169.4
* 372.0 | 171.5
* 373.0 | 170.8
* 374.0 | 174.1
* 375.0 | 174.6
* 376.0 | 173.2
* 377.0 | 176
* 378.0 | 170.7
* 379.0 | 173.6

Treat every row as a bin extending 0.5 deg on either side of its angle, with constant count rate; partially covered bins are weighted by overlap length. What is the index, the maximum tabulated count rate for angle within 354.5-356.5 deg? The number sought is 176.9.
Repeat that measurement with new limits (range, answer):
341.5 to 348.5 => 161.6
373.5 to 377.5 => 176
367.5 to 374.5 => 175.4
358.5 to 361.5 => 174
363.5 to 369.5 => 182.2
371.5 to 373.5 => 171.5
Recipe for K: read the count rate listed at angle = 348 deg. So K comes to 161.6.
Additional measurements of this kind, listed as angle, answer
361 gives 167.8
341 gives 140.9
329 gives 101.2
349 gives 170.5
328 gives 99.36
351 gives 172.5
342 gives 137.5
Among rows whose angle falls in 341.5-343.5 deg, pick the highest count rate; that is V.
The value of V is 144.2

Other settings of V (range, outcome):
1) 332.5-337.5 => 122.3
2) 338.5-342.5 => 140.9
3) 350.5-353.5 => 179.5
